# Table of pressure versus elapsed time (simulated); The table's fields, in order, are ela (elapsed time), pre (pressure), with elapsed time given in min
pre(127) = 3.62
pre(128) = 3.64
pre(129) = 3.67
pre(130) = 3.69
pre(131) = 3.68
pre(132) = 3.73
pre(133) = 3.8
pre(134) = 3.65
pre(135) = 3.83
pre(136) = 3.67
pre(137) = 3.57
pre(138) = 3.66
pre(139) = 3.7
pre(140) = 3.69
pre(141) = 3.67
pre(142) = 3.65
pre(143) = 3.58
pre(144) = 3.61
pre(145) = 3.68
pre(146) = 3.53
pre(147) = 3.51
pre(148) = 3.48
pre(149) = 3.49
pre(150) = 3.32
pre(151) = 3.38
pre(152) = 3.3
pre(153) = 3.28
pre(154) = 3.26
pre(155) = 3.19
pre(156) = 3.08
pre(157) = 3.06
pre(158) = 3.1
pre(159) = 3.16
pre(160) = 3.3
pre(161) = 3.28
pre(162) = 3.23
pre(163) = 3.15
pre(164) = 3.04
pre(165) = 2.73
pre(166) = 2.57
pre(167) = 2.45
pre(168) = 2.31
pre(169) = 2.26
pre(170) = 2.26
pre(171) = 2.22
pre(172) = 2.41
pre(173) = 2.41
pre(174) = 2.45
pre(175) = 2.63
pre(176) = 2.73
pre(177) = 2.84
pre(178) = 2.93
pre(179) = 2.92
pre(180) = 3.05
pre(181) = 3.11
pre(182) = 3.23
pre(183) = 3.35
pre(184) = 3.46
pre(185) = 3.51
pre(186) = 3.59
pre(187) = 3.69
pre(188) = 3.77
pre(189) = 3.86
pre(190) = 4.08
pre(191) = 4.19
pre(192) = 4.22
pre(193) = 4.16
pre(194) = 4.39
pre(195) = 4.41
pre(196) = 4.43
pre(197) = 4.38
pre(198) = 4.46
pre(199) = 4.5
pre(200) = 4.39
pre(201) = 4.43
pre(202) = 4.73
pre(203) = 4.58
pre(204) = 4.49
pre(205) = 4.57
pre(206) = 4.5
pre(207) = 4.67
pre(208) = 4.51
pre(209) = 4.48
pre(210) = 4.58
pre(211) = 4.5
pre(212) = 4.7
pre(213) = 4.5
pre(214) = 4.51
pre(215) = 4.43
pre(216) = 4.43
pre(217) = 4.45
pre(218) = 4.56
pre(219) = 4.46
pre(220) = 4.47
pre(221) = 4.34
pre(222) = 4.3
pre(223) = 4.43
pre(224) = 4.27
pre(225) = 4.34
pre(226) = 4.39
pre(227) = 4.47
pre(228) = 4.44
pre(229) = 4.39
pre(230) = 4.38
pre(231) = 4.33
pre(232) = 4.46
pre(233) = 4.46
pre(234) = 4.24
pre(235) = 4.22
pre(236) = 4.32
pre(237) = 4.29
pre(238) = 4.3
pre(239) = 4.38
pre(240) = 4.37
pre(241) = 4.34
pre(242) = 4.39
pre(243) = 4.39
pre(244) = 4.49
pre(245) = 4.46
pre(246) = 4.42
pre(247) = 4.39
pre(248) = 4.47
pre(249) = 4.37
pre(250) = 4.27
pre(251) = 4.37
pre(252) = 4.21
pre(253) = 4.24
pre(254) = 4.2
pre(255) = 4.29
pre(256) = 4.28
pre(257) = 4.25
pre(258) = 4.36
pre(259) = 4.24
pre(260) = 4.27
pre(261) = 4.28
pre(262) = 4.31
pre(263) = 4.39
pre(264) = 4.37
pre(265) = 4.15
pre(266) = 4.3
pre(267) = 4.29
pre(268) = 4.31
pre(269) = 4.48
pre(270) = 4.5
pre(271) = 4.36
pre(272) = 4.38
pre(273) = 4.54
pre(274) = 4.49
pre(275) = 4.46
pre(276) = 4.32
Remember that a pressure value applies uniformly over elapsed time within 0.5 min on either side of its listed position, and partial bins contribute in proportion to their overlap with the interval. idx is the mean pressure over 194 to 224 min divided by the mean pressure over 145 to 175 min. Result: 1.5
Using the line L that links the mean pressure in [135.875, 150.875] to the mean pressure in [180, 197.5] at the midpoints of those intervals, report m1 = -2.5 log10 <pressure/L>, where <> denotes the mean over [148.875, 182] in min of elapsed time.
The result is 0.26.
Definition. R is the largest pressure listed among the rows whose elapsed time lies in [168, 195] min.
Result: 4.41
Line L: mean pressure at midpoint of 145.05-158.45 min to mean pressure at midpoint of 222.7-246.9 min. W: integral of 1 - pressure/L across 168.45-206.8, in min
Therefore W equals 1.75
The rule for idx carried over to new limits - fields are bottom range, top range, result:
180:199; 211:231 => 1.14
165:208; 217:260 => 1.22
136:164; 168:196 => 0.96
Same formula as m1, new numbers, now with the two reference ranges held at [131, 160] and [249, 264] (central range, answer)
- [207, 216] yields -0.14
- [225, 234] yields -0.08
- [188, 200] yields -0.11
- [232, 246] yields -0.05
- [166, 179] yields 0.42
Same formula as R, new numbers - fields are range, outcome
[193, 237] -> 4.73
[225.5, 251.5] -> 4.49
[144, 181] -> 3.68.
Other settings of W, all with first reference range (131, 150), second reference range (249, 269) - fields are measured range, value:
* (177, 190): 1.7 min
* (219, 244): -1.4 min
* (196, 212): -2.2 min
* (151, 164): 1.8 min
